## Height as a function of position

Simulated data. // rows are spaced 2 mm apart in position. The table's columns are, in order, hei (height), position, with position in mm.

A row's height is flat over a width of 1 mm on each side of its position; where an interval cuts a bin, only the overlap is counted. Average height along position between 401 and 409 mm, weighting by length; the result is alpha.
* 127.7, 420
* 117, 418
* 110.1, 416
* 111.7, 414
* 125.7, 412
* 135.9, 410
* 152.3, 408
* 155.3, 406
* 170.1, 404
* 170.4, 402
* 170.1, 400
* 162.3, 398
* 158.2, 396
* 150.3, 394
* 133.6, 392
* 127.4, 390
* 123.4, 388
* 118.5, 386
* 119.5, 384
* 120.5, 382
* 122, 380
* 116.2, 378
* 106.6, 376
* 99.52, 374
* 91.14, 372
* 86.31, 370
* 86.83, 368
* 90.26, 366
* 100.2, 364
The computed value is 162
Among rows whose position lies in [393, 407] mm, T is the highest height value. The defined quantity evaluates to 170.4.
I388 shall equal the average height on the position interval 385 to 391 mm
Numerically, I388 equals 123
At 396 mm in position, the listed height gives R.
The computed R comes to 158.2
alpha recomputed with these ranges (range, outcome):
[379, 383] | 121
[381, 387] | 120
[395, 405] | 166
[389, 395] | 137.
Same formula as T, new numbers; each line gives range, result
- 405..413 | 155.3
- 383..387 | 119.5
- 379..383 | 122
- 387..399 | 162.3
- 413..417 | 111.7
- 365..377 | 106.6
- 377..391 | 127.4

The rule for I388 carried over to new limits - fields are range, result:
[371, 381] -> 107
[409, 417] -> 121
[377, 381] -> 119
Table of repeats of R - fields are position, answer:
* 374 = 99.52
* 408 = 152.3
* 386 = 118.5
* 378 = 116.2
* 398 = 162.3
